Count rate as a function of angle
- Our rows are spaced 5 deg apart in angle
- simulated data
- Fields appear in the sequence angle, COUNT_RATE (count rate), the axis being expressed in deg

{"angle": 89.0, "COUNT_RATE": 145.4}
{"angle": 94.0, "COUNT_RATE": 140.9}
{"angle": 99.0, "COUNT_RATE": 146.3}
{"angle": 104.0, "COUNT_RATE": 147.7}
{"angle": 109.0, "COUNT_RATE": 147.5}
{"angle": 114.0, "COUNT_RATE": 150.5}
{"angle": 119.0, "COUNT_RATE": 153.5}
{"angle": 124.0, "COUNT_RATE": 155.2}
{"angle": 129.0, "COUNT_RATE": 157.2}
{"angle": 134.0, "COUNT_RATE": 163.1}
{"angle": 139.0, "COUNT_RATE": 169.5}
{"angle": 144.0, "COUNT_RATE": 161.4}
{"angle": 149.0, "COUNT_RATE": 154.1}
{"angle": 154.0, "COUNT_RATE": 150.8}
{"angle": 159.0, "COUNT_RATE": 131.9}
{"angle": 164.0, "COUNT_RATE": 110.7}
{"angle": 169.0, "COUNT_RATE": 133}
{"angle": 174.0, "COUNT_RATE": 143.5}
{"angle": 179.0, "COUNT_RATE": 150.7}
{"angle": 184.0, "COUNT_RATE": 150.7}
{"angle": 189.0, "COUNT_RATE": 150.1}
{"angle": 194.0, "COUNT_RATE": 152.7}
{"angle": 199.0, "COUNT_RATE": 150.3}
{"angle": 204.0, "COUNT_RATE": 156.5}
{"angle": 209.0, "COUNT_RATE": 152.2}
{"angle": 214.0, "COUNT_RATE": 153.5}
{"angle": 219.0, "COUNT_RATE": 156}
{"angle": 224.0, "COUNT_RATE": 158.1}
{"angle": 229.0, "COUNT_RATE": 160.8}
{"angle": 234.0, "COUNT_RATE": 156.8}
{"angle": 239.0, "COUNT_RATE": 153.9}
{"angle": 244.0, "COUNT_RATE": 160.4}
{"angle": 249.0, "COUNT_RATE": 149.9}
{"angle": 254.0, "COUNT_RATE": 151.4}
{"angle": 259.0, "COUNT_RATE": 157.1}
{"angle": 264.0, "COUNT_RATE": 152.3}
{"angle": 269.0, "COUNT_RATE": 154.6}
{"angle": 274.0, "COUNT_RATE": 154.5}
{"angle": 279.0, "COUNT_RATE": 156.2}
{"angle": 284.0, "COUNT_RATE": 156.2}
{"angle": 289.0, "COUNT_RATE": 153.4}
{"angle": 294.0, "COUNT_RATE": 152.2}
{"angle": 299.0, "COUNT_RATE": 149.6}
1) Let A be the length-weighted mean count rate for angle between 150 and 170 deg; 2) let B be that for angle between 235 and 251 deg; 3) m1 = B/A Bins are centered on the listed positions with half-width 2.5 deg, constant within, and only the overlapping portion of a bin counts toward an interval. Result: 1.16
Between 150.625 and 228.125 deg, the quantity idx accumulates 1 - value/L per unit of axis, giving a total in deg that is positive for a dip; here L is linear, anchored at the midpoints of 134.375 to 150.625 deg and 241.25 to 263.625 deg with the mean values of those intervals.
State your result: 5.7 deg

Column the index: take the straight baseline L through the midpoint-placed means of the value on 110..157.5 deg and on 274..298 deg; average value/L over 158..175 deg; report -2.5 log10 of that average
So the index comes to 0.21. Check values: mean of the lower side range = 156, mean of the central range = 128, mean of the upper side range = 154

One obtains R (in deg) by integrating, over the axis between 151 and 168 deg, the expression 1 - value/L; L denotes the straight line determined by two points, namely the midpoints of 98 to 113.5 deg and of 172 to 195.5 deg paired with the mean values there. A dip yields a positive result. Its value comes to 1.9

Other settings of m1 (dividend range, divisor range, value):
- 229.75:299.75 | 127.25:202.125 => 1.04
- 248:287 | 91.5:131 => 1.03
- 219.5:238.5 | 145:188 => 1.11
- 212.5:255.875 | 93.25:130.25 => 1.04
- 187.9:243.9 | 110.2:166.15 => 1.03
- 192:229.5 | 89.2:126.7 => 1.04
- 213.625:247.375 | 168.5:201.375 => 1.06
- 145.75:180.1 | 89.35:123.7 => 0.94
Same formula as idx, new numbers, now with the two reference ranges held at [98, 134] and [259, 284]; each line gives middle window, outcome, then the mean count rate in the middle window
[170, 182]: 0.60 deg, 145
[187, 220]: 0.16 deg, 153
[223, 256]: -0.34 deg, 156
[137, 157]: -0.70 deg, 158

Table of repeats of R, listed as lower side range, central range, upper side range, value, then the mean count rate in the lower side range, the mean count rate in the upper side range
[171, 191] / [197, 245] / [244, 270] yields -1.5 deg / 148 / 154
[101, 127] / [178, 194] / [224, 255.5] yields 0.3 deg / 151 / 156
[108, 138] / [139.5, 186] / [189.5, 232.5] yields 3.4 deg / 156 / 155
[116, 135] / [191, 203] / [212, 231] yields 0.4 deg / 157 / 157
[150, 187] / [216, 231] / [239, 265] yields -0.9 deg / 140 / 154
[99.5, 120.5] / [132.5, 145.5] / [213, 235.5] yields -1.2 deg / 149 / 157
